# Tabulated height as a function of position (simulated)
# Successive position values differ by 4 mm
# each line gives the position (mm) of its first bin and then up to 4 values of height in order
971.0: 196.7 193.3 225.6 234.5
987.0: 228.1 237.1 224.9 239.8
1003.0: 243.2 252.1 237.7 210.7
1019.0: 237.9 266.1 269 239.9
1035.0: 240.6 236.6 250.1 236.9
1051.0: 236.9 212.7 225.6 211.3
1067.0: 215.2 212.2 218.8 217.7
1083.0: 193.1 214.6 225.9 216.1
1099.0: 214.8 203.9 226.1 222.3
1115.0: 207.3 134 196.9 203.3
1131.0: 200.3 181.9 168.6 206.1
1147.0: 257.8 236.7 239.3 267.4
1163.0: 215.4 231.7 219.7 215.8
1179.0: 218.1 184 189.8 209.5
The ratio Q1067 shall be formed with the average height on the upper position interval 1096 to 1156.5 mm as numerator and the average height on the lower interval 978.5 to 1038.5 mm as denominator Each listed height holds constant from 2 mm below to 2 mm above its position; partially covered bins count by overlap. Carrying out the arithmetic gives 0.86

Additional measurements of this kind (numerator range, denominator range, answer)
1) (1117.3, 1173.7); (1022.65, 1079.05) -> 0.91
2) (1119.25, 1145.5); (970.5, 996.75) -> 0.86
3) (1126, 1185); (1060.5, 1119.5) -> 1.03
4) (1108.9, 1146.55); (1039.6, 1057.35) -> 0.83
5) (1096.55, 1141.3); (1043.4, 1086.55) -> 0.90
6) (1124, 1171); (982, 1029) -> 0.91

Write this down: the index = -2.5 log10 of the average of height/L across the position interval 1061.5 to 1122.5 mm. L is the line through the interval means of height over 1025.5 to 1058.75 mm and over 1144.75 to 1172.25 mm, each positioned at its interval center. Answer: 0.15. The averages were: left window 239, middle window 209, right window 238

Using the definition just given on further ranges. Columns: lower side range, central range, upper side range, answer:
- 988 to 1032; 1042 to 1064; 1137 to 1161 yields 0.042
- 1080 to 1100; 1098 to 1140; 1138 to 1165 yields 0.125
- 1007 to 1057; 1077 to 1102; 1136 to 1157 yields 0.081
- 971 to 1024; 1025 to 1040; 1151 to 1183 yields -0.077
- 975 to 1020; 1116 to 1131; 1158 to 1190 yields 0.202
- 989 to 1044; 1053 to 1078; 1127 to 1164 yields 0.081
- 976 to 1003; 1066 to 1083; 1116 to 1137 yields -0.058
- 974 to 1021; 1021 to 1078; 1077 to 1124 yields -0.070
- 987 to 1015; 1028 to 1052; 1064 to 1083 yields -0.082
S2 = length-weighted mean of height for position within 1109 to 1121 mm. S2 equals 188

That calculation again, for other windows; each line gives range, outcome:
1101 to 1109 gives 215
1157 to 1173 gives 234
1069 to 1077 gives 216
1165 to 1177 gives 222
